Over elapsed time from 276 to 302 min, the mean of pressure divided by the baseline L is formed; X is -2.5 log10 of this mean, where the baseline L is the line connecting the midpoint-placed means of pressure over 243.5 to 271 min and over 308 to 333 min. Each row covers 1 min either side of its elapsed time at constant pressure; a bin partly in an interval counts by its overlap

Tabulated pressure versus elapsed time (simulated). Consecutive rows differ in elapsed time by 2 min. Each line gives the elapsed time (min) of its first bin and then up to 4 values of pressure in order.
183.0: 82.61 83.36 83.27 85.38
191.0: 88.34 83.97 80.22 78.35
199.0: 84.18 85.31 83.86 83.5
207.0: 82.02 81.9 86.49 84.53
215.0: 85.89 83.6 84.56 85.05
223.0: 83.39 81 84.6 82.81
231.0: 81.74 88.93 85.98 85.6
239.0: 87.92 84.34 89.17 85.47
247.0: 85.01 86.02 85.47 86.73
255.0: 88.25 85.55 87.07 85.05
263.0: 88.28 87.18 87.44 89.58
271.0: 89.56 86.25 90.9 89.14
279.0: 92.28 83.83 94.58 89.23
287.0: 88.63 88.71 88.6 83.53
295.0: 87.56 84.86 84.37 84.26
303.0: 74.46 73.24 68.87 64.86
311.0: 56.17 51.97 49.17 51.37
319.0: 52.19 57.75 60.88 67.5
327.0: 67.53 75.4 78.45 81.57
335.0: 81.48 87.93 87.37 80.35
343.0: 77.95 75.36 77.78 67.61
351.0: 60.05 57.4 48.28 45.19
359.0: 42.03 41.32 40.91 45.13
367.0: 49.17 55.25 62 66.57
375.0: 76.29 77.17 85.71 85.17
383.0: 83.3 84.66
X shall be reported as -0.180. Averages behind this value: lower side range 86.8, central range 87.7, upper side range 61.9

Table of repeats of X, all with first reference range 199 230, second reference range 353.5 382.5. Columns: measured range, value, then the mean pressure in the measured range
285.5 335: -0.06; 72.1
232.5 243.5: -0.09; 86.8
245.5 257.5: -0.11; 86.2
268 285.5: -0.21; 89.5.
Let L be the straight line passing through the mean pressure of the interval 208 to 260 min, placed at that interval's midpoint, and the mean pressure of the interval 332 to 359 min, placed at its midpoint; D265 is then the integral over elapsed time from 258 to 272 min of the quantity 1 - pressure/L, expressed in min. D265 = -1.1 min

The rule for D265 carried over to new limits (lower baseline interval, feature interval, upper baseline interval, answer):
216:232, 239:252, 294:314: -0.9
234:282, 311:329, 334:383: 3.8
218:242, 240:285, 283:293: -0.3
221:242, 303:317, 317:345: 2.7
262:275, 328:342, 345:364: -4.4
